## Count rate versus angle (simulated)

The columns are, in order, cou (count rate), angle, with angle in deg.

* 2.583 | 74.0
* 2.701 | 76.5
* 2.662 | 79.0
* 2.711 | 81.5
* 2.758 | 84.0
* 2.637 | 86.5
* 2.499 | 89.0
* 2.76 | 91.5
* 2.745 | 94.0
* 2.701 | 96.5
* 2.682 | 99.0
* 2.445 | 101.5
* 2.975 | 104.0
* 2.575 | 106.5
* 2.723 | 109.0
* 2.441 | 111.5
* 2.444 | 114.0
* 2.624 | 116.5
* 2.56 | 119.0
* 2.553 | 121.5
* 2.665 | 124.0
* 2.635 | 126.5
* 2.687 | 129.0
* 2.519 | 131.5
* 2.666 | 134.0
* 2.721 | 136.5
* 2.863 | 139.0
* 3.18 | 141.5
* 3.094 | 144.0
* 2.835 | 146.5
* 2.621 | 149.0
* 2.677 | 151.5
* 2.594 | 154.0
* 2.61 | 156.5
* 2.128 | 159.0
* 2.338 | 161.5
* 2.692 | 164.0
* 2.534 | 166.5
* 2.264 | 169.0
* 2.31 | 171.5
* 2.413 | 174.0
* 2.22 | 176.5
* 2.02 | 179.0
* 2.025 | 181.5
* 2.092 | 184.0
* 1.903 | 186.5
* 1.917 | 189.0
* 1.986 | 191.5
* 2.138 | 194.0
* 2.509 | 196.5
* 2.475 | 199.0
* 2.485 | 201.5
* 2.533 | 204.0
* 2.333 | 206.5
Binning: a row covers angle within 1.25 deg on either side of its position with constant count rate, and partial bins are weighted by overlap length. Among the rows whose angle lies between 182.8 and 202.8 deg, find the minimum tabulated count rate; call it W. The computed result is 1.903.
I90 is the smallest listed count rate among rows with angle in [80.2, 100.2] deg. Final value 2.499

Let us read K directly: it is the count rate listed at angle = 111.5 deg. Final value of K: 2.441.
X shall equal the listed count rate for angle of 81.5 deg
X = 2.711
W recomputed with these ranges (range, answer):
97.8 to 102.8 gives 2.445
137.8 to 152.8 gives 2.621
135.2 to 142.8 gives 2.721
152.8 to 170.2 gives 2.128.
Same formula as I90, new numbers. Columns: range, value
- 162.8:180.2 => 2.02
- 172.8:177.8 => 2.22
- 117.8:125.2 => 2.553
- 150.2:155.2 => 2.594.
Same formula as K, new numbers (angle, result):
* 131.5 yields 2.519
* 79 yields 2.662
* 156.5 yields 2.61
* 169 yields 2.264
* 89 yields 2.499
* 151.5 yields 2.677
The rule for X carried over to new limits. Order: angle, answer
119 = 2.56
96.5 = 2.701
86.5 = 2.637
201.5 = 2.485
